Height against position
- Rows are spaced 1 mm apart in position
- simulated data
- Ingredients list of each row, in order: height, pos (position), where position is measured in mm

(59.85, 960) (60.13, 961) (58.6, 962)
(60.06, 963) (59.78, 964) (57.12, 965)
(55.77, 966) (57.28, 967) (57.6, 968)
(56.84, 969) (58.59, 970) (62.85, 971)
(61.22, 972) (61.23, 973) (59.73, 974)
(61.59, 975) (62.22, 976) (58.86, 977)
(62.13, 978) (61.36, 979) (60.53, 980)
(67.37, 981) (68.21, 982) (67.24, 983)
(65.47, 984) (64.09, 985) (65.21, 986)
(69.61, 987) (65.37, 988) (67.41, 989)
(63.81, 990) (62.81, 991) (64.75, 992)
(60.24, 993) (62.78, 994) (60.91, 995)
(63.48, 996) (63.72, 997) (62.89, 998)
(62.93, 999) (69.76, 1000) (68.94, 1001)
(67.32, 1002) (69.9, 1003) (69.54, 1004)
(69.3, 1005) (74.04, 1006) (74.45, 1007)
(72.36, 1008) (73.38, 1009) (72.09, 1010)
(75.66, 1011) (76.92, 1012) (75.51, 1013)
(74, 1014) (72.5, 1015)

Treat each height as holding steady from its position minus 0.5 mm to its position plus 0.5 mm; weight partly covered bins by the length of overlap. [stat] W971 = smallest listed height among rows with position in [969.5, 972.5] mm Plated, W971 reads 58.59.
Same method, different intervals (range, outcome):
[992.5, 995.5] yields 60.24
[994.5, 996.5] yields 60.91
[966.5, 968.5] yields 57.28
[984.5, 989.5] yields 64.09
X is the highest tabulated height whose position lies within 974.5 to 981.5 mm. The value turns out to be 67.37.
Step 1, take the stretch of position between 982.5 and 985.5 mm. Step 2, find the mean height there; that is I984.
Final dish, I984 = 65.6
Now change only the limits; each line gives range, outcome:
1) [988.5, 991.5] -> 64.7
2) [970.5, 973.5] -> 61.8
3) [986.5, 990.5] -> 66.5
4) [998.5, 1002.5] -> 67.2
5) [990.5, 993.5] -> 62.6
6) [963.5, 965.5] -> 58.5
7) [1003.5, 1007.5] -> 71.8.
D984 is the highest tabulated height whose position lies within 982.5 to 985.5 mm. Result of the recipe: 67.24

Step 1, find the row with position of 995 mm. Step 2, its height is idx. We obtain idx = 60.91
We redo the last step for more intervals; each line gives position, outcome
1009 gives 73.38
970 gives 58.59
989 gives 67.41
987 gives 69.61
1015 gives 72.5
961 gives 60.13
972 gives 61.22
